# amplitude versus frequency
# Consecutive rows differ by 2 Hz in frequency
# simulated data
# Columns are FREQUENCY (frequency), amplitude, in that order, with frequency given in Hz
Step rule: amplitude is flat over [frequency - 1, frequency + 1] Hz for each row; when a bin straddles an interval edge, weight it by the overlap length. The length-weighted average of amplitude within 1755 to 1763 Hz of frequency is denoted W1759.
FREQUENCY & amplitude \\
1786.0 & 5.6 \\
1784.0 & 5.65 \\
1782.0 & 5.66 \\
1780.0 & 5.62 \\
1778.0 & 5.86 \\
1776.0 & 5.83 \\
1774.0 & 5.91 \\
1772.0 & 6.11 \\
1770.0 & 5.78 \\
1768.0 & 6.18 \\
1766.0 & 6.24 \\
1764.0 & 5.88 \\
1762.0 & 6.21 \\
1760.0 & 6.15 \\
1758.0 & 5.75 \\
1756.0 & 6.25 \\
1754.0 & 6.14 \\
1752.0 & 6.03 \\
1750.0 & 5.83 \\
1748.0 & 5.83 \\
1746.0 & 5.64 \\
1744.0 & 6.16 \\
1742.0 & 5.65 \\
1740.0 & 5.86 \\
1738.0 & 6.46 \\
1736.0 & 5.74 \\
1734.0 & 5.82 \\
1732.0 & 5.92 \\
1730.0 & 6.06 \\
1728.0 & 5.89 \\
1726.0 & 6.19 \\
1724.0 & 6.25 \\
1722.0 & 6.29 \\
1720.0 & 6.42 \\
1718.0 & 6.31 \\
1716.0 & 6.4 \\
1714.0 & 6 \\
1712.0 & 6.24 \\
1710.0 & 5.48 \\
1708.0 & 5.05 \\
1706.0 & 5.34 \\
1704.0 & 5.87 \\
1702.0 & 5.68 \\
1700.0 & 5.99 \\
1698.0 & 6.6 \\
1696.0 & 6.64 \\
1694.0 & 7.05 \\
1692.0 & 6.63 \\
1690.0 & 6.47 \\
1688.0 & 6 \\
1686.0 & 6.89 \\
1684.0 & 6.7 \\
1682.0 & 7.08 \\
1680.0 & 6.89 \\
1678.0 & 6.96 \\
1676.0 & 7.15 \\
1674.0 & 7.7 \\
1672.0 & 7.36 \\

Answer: 6.09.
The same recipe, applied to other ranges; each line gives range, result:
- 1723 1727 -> 6.22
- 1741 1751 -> 5.82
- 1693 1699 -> 6.76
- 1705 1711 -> 5.29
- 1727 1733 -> 5.96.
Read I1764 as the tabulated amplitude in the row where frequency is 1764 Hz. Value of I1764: 5.88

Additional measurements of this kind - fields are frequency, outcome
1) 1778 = 5.86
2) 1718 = 6.31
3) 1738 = 6.46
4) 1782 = 5.66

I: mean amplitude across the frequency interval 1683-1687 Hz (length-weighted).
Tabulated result 6.79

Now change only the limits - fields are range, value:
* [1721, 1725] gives 6.27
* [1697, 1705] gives 6.04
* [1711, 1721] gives 6.27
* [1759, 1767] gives 6.12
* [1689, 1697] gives 6.7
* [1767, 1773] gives 6.02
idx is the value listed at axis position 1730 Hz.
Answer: 6.06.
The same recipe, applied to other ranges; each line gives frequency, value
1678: 6.96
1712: 6.24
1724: 6.25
